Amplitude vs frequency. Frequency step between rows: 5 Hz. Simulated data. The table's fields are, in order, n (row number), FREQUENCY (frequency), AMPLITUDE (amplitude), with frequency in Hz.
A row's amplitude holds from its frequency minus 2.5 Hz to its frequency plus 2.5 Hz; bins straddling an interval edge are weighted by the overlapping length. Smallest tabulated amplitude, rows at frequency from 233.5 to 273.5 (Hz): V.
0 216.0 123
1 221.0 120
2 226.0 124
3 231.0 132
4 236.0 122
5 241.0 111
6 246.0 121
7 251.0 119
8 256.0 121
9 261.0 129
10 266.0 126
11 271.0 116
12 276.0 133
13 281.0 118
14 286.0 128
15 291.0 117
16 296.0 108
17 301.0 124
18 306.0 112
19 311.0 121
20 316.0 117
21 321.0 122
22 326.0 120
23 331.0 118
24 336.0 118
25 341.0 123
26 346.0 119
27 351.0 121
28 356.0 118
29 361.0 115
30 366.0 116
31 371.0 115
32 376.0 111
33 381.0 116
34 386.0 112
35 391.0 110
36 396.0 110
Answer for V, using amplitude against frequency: 111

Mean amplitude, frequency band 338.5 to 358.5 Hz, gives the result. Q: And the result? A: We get 120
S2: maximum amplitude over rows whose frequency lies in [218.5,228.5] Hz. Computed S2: 124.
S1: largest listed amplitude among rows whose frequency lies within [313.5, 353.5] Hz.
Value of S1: 123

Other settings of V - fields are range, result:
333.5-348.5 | 118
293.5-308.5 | 108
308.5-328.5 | 117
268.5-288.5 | 116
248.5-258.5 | 119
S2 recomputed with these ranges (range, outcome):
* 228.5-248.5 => 132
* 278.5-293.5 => 128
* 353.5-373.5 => 118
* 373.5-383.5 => 116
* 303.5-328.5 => 122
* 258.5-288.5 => 133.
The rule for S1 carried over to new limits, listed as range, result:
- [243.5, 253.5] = 121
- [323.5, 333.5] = 120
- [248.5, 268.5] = 129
